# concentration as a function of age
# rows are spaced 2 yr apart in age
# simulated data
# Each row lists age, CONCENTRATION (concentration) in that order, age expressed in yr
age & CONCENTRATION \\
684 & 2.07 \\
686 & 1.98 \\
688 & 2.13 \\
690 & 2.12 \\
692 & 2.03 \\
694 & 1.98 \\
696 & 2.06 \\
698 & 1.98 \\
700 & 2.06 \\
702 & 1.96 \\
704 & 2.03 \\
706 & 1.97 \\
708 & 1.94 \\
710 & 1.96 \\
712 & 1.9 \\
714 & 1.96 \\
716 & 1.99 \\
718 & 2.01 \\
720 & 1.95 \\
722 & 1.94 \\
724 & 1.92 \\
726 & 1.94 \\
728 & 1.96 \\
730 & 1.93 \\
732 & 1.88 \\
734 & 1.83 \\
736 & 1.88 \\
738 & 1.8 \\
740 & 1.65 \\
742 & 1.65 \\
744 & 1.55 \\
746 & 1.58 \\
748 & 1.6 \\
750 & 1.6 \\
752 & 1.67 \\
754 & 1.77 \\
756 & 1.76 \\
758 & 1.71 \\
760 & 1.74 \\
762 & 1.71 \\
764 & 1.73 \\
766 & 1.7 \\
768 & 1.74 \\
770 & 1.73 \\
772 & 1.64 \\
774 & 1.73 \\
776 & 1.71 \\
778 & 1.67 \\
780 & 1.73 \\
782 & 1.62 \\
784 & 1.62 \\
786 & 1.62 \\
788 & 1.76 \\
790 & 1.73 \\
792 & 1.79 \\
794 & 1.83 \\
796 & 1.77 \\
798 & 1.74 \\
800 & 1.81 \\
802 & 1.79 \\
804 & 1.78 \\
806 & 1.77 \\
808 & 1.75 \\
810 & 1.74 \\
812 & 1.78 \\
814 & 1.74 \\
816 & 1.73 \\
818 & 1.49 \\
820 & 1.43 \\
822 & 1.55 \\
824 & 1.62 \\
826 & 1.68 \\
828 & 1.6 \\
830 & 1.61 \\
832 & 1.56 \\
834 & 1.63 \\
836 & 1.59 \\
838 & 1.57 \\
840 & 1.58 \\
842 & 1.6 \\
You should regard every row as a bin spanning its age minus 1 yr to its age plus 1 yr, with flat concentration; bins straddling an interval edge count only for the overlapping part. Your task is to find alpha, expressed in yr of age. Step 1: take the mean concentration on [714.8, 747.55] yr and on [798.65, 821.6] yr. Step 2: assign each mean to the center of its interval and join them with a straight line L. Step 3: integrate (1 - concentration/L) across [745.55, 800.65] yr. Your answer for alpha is 1.8 yr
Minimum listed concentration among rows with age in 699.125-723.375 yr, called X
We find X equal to 1.9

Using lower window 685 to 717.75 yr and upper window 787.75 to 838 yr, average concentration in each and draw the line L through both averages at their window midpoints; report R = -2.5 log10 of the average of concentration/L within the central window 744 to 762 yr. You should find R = 0.11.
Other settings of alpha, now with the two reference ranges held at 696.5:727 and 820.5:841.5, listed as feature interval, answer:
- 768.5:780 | 0.5 yr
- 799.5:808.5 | -0.5 yr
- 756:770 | 0.6 yr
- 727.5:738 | 0.1 yr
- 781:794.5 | 0.2 yr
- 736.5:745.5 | 1.0 yr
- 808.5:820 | -0.2 yr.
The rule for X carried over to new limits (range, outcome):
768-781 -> 1.64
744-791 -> 1.55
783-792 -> 1.62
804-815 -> 1.74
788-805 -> 1.73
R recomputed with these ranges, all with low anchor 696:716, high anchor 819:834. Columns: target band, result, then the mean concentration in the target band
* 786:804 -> -0.05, 1.77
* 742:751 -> 0.16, 1.59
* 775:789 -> 0.03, 1.68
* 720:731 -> -0.01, 1.94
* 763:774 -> 0.04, 1.71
